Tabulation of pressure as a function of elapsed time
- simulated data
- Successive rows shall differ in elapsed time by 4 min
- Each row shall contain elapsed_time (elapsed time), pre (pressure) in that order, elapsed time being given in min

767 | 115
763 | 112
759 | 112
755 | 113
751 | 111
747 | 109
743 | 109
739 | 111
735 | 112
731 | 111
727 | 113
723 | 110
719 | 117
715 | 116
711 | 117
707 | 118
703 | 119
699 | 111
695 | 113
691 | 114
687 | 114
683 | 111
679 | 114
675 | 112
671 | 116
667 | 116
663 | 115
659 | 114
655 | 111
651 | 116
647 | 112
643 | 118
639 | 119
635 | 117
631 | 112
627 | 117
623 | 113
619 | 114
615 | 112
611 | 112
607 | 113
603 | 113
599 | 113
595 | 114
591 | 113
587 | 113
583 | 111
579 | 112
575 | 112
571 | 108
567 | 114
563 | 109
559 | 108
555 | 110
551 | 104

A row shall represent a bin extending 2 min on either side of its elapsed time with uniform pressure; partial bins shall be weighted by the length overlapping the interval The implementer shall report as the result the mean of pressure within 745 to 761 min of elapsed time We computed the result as 111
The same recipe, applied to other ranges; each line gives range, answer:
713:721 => 116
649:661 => 114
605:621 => 113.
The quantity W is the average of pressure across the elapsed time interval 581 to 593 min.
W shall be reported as 112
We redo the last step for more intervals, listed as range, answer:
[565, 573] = 111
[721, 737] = 112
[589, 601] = 113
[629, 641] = 116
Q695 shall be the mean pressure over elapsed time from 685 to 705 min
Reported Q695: 114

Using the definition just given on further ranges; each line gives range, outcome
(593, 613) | 113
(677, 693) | 113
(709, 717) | 116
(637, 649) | 116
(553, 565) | 109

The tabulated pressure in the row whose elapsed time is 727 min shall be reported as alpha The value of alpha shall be 113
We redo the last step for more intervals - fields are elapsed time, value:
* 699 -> 111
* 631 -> 112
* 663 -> 115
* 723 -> 110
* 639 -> 119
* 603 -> 113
